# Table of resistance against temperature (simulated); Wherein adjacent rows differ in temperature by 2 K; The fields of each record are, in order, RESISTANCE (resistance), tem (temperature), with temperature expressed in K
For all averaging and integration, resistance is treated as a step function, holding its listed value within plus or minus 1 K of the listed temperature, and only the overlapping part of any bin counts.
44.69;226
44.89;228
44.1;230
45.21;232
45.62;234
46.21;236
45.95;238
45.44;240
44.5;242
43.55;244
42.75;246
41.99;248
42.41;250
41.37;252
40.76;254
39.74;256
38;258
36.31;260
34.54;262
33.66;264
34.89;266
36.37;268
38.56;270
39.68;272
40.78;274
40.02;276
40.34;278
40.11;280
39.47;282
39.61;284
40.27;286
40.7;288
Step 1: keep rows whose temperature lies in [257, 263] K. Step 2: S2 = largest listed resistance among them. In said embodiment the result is 38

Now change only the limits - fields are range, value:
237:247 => 45.95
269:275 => 40.78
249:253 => 42.41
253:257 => 40.76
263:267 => 34.89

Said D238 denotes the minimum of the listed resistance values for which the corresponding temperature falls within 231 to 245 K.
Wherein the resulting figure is 43.55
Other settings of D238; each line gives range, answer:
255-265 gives 33.66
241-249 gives 41.99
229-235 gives 44.1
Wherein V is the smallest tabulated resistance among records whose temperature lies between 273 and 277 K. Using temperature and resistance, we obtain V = 40.02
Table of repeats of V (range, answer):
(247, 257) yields 39.74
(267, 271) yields 36.37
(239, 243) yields 44.5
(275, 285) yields 39.47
